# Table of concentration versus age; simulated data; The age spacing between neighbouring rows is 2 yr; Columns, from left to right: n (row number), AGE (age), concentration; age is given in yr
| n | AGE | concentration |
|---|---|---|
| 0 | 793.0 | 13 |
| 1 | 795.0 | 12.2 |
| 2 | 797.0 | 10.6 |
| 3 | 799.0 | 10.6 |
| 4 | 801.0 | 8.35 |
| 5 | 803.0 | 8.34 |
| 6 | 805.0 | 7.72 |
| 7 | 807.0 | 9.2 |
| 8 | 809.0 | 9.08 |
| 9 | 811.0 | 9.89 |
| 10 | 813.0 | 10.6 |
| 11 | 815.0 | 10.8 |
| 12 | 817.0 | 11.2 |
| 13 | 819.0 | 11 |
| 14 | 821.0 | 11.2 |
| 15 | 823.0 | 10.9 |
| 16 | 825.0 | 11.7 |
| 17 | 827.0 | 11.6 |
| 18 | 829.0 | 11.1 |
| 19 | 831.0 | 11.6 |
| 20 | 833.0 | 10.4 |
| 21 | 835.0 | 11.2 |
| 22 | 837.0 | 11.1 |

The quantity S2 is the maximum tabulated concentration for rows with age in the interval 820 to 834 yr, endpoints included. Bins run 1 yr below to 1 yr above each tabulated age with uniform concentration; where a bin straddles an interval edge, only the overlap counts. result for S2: 11.7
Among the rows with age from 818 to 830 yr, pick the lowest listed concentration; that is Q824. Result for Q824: 10.9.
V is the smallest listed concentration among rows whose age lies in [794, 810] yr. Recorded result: 7.72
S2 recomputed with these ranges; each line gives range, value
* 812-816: 10.8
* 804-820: 11.2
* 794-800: 12.2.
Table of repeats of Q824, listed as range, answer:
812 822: 10.6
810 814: 9.89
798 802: 8.35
